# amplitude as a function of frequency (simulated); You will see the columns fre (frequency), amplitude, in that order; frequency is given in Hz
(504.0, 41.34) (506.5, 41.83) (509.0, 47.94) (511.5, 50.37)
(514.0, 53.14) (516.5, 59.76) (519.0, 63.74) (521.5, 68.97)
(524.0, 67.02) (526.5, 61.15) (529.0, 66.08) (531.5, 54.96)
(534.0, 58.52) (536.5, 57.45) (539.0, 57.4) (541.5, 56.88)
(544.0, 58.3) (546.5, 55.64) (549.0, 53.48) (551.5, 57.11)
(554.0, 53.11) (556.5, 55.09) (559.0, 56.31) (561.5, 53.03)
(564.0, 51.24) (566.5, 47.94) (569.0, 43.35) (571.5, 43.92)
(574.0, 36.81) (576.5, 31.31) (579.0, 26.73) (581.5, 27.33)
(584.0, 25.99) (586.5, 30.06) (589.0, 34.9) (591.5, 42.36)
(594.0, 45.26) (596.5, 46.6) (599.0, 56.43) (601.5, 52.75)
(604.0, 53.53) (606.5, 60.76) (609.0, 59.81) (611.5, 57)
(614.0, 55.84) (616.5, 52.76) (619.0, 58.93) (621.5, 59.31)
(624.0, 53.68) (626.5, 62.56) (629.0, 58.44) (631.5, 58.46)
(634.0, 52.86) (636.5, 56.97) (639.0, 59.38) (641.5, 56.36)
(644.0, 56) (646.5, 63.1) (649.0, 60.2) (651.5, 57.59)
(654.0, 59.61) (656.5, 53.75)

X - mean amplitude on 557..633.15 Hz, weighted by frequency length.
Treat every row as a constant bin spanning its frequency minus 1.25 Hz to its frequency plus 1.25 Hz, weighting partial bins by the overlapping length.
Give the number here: 48.2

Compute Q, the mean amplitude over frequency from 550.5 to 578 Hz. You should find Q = 47.8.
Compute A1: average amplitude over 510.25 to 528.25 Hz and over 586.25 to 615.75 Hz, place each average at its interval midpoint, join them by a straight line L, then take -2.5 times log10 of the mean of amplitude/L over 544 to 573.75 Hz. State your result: 0.08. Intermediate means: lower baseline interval 60.7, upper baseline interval 50.3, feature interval 51.6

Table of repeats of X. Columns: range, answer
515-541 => 61.3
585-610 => 47.9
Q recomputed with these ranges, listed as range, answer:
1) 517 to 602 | 50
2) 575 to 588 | 28.6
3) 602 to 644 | 57.2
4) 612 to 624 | 56.4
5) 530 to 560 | 56.3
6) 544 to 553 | 55.7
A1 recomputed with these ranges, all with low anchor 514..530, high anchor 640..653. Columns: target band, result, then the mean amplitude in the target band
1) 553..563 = 0.15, 54.3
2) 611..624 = 0.06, 56.5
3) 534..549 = 0.11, 56.9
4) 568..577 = 0.49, 39.4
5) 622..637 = 0.04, 57.3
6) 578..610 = 0.37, 43.3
